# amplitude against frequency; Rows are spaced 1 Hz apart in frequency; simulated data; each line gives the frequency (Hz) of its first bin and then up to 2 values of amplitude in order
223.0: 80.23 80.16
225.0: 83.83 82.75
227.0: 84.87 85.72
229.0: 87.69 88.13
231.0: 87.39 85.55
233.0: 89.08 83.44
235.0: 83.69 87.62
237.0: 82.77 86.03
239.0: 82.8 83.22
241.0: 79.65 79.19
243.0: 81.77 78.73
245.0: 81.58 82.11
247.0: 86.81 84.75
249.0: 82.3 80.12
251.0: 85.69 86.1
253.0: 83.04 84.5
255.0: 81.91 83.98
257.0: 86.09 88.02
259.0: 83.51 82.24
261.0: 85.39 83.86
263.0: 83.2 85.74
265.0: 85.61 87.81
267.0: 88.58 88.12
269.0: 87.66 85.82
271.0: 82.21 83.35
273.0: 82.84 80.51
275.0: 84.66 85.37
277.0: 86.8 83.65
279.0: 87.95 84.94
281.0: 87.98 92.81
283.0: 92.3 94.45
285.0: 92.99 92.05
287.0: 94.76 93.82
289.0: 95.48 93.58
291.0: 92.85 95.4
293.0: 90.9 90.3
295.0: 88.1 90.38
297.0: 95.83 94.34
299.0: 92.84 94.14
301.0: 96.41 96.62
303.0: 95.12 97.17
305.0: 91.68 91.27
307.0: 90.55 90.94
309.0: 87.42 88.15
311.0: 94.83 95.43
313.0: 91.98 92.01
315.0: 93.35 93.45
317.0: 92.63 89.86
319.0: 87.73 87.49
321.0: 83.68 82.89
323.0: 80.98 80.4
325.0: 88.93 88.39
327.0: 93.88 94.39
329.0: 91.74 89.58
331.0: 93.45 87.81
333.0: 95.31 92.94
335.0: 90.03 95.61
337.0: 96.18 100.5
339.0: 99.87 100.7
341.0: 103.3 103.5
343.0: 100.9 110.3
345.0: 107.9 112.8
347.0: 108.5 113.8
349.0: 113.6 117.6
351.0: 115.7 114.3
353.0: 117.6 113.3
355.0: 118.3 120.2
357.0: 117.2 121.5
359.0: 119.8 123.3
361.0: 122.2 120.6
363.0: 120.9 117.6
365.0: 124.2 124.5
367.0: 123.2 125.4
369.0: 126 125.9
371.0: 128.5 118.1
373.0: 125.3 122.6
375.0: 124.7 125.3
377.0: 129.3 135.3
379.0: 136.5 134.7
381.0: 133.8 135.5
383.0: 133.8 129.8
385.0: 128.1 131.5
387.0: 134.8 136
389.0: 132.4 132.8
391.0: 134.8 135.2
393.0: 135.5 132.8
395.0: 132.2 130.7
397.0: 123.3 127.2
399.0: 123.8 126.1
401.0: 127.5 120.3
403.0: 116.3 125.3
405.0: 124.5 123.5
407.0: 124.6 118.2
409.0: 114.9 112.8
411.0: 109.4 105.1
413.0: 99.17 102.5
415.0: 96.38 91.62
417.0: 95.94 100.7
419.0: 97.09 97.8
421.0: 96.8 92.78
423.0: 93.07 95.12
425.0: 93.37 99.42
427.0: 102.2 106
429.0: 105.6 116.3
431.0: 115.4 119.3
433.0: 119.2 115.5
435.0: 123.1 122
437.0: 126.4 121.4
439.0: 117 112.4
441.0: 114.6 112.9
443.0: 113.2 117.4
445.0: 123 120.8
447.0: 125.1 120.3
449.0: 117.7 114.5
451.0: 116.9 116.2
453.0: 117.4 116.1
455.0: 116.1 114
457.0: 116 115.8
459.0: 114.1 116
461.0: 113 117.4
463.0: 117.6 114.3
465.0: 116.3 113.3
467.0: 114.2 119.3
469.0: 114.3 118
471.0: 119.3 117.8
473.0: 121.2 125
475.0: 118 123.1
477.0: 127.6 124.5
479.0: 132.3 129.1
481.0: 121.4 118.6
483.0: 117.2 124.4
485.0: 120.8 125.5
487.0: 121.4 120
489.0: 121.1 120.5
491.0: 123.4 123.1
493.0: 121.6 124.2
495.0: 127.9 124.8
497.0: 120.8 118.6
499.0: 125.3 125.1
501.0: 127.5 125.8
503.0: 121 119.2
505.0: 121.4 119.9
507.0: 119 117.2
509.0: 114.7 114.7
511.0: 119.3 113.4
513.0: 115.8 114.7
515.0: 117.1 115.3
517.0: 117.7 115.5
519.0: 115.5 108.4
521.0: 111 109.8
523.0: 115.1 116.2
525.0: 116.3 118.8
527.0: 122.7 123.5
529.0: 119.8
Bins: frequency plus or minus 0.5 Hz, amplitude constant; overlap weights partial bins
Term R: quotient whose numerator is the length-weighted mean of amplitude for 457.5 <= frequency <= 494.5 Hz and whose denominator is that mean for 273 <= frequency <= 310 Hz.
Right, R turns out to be 1.3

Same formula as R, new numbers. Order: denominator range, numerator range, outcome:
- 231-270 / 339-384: 1.42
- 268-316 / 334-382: 1.29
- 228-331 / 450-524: 1.35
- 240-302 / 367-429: 1.37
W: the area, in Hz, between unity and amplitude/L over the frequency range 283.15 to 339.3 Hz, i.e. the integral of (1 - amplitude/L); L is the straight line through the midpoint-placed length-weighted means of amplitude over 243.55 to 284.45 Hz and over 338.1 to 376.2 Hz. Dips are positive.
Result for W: 5.0 Hz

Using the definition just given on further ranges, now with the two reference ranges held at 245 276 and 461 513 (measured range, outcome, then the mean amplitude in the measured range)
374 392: -4.8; 132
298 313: -0.2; 93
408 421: 0.8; 102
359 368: -1.9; 122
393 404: -2.1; 126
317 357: -1.2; 99.7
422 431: 0.8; 102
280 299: -0.7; 92.5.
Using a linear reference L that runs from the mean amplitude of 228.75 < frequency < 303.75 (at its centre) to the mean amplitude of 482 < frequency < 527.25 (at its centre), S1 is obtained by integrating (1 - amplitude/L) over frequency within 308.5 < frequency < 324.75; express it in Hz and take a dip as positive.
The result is 0.9 Hz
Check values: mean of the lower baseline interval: 87.2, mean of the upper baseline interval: 119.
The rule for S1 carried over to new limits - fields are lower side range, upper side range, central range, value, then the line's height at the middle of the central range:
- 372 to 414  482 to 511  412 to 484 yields 5.8 Hz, 124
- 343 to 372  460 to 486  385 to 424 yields 0.6 Hz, 119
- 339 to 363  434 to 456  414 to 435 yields 2.5 Hz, 117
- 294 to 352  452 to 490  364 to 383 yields -4.4 Hz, 104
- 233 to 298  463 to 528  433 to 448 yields -1.0 Hz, 112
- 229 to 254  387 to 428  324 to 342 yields 1.2 Hz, 101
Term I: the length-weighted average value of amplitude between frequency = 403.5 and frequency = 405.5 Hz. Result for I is 125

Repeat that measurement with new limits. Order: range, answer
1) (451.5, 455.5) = 116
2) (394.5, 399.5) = 127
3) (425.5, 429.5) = 103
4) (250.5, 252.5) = 85.9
